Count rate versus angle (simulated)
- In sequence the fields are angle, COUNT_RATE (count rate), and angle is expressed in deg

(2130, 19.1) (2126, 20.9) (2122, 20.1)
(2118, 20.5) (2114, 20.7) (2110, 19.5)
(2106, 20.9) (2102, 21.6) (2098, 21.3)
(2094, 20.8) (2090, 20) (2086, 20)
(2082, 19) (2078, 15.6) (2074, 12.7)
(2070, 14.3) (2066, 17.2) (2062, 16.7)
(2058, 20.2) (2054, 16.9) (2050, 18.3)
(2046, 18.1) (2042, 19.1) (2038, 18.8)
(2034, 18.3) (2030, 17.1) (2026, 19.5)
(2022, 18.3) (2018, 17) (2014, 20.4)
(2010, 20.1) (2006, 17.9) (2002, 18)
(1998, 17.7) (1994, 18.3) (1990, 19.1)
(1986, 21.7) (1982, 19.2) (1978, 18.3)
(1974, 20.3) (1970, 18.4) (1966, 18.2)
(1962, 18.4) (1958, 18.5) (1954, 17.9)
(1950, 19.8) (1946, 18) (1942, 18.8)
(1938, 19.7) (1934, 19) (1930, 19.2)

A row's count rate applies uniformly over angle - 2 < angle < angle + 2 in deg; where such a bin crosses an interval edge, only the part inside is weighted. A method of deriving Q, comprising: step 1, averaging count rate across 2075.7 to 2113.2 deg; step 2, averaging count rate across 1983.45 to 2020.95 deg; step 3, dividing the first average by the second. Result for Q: 1.05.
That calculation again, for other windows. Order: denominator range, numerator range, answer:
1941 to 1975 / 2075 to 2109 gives 1.06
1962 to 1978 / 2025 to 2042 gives 0.98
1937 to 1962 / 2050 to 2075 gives 0.89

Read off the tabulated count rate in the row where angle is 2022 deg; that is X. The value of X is 18.3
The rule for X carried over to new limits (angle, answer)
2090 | 20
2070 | 14.3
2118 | 20.5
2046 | 18.1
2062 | 16.7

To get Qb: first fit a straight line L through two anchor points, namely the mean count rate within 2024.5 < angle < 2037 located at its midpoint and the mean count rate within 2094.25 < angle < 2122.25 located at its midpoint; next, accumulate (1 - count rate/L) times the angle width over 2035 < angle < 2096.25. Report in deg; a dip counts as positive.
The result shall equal 4.7 deg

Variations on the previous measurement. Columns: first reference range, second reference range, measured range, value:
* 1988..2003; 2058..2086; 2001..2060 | -3.6 deg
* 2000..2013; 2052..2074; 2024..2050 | -1.2 deg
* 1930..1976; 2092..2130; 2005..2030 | 1.0 deg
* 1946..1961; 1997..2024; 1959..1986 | -0.6 deg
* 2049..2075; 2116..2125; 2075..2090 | 0.0 deg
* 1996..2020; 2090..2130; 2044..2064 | 1.4 deg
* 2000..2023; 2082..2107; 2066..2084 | 4.1 deg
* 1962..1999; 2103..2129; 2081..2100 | -0.1 deg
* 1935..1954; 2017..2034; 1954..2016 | -1.4 deg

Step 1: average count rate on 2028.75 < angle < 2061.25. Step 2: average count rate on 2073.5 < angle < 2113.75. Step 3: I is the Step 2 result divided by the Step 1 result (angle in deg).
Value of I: 1.1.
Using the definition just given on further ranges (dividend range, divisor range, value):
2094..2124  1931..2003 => 1.10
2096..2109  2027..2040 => 1.16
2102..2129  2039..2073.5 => 1.17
